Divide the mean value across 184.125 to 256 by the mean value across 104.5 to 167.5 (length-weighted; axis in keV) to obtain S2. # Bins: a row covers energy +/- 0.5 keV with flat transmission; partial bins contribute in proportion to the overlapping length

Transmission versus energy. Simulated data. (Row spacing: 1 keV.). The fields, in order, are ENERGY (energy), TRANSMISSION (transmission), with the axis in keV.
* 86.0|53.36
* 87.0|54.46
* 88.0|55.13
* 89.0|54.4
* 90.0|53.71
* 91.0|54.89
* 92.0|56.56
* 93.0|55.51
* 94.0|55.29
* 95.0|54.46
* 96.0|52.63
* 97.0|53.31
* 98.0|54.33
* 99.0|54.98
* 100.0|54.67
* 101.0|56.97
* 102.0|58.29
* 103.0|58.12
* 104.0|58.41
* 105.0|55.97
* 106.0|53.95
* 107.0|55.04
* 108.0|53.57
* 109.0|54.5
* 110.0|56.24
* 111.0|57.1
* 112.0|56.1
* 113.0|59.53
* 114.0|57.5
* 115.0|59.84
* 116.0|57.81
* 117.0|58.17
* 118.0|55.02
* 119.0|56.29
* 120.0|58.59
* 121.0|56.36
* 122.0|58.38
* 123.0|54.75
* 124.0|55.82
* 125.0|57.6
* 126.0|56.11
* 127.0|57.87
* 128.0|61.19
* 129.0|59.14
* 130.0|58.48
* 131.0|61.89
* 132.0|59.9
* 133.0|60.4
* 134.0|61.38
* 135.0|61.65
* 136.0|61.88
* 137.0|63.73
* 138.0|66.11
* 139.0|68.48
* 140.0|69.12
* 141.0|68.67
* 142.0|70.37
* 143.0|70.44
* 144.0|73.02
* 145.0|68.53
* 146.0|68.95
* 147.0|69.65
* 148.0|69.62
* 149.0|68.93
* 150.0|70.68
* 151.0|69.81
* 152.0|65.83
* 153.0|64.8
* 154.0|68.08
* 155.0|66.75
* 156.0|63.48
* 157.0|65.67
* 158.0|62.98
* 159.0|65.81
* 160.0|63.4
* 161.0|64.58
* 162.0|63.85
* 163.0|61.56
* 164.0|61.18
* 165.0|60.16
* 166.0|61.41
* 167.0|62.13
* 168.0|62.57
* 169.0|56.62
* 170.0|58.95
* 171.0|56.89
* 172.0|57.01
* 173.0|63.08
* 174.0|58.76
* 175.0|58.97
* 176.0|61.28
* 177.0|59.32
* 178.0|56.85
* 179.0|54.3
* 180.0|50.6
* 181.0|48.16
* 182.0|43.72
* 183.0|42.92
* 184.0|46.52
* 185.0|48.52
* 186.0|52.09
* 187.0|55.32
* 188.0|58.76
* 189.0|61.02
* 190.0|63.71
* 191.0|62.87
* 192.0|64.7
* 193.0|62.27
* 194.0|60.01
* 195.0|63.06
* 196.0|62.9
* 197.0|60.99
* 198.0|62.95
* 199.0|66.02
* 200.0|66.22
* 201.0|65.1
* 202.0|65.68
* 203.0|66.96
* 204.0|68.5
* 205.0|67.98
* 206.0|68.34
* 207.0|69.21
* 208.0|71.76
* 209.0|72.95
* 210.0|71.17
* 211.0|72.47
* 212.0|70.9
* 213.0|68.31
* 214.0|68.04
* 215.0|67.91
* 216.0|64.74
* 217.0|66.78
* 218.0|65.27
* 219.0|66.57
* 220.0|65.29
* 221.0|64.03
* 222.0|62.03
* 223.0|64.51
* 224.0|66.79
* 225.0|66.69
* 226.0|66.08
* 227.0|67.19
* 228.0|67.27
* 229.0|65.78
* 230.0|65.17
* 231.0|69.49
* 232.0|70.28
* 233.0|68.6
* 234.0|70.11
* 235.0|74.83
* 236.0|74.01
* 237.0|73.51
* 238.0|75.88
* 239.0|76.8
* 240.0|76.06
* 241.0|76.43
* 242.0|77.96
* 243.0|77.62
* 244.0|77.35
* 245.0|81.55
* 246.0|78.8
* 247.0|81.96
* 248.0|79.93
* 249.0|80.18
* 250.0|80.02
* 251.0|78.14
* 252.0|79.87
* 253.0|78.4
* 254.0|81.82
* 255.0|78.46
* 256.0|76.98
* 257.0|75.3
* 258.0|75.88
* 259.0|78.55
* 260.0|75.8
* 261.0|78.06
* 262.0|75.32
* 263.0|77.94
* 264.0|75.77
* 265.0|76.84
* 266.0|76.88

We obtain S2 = 1.1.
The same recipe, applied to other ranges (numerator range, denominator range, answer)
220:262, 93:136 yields 1.29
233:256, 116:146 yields 1.25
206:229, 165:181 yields 1.16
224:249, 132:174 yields 1.13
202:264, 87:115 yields 1.30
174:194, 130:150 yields 0.84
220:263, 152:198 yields 1.25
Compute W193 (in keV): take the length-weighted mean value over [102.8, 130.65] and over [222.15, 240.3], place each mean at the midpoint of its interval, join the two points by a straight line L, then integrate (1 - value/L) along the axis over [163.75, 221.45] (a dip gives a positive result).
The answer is 3.34 keV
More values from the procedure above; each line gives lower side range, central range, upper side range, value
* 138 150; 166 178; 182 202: 0.7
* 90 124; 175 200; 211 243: 3.0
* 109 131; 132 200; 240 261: 2.9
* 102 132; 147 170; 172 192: -3.5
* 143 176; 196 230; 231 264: 2.3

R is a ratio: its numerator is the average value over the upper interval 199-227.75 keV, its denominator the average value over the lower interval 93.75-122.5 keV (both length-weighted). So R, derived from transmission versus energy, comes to 1.20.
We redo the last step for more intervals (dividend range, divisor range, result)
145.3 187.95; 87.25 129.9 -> 1.07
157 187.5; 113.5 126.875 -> 1.01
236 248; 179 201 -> 1.35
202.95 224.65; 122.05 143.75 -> 1.09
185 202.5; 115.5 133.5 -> 1.06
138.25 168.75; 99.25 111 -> 1.18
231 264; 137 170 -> 1.17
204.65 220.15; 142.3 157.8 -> 1.01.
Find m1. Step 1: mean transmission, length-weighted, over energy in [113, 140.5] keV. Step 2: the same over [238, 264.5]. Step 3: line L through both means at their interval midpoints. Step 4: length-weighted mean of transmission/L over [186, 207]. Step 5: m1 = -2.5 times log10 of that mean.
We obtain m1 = 0.11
